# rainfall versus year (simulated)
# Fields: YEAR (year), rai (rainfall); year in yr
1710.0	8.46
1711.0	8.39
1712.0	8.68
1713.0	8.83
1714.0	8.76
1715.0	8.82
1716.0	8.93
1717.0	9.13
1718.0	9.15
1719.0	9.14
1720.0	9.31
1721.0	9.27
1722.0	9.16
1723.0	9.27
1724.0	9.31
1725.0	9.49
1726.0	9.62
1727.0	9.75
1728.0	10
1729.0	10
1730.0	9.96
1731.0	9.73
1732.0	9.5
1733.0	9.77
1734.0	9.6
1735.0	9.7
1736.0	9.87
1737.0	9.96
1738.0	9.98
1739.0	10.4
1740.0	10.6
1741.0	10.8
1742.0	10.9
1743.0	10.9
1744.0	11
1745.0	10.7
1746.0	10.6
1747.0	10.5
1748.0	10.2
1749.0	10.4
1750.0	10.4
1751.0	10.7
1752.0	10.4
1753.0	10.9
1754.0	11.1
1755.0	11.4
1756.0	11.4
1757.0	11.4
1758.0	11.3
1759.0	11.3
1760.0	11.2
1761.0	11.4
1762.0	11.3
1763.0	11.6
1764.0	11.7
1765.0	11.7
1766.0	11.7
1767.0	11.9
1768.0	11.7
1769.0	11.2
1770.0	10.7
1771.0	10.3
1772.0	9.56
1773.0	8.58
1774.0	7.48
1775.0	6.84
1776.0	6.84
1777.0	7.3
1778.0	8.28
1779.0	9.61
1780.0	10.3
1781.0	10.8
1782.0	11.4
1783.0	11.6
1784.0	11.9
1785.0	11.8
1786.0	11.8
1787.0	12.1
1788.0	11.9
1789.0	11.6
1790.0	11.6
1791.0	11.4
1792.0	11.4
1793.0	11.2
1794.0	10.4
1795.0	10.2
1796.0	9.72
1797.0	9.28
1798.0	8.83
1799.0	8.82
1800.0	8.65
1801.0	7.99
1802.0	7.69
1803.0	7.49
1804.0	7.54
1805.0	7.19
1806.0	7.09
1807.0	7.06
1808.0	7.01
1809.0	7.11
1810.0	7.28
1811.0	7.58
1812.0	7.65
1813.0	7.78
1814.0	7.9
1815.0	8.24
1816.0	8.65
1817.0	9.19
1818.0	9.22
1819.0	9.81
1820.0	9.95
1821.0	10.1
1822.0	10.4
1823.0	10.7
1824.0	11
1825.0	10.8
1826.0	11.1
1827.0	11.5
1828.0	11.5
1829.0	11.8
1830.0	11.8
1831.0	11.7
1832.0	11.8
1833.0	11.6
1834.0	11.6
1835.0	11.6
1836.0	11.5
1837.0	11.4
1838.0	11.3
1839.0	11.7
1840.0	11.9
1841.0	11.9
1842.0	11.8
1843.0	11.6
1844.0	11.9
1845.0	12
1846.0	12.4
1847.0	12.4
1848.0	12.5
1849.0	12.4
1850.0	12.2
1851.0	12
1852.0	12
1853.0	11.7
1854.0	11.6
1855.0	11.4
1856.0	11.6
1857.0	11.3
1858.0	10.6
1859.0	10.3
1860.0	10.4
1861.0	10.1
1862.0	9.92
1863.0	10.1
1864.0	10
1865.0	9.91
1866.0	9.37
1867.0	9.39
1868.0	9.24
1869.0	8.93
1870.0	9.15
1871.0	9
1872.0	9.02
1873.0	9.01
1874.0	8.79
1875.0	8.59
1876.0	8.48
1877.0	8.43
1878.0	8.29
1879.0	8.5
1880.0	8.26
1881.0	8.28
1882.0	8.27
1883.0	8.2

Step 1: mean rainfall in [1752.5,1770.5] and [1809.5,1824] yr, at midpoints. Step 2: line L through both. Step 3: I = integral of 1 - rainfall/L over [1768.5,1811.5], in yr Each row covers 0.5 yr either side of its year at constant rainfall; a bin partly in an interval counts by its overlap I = 3.2 yr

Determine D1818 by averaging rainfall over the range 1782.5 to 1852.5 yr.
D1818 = 10.4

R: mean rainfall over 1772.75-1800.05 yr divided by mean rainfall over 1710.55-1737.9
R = 1.1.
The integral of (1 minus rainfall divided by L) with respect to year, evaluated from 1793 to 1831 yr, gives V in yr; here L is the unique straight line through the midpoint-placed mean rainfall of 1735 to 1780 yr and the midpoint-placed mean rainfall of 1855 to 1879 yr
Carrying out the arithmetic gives 3.2 yr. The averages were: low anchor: 10.4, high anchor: 9.58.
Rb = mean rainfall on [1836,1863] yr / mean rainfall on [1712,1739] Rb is 1.2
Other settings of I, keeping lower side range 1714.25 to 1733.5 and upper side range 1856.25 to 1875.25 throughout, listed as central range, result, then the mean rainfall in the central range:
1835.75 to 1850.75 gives -3.6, 11.9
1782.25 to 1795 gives -2.6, 11.5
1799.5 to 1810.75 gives 2.5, 7.47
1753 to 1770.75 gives -3.5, 11.4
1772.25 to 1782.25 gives 0.9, 8.7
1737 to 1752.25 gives -1.7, 10.5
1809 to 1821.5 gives 1.4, 8.55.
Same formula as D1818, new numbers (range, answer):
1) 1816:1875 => 10.8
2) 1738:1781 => 10.4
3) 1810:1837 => 10.2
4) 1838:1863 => 11.5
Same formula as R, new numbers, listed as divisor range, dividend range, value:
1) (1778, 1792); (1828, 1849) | 1.05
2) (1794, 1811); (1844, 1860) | 1.44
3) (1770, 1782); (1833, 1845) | 1.31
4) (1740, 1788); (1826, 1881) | 1.01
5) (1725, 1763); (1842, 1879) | 0.99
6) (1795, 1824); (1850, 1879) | 1.17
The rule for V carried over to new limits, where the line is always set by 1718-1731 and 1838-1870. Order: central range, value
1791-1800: 0.3 yr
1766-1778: 0.9 yr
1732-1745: -0.8 yr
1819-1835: -0.5 yr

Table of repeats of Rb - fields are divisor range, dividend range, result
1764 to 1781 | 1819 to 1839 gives 1.15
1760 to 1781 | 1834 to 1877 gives 1.07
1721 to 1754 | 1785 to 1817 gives 0.90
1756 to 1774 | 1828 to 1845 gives 1.06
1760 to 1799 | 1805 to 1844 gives 0.96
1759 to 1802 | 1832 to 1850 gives 1.15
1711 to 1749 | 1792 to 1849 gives 1.03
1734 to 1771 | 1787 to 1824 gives 0.84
